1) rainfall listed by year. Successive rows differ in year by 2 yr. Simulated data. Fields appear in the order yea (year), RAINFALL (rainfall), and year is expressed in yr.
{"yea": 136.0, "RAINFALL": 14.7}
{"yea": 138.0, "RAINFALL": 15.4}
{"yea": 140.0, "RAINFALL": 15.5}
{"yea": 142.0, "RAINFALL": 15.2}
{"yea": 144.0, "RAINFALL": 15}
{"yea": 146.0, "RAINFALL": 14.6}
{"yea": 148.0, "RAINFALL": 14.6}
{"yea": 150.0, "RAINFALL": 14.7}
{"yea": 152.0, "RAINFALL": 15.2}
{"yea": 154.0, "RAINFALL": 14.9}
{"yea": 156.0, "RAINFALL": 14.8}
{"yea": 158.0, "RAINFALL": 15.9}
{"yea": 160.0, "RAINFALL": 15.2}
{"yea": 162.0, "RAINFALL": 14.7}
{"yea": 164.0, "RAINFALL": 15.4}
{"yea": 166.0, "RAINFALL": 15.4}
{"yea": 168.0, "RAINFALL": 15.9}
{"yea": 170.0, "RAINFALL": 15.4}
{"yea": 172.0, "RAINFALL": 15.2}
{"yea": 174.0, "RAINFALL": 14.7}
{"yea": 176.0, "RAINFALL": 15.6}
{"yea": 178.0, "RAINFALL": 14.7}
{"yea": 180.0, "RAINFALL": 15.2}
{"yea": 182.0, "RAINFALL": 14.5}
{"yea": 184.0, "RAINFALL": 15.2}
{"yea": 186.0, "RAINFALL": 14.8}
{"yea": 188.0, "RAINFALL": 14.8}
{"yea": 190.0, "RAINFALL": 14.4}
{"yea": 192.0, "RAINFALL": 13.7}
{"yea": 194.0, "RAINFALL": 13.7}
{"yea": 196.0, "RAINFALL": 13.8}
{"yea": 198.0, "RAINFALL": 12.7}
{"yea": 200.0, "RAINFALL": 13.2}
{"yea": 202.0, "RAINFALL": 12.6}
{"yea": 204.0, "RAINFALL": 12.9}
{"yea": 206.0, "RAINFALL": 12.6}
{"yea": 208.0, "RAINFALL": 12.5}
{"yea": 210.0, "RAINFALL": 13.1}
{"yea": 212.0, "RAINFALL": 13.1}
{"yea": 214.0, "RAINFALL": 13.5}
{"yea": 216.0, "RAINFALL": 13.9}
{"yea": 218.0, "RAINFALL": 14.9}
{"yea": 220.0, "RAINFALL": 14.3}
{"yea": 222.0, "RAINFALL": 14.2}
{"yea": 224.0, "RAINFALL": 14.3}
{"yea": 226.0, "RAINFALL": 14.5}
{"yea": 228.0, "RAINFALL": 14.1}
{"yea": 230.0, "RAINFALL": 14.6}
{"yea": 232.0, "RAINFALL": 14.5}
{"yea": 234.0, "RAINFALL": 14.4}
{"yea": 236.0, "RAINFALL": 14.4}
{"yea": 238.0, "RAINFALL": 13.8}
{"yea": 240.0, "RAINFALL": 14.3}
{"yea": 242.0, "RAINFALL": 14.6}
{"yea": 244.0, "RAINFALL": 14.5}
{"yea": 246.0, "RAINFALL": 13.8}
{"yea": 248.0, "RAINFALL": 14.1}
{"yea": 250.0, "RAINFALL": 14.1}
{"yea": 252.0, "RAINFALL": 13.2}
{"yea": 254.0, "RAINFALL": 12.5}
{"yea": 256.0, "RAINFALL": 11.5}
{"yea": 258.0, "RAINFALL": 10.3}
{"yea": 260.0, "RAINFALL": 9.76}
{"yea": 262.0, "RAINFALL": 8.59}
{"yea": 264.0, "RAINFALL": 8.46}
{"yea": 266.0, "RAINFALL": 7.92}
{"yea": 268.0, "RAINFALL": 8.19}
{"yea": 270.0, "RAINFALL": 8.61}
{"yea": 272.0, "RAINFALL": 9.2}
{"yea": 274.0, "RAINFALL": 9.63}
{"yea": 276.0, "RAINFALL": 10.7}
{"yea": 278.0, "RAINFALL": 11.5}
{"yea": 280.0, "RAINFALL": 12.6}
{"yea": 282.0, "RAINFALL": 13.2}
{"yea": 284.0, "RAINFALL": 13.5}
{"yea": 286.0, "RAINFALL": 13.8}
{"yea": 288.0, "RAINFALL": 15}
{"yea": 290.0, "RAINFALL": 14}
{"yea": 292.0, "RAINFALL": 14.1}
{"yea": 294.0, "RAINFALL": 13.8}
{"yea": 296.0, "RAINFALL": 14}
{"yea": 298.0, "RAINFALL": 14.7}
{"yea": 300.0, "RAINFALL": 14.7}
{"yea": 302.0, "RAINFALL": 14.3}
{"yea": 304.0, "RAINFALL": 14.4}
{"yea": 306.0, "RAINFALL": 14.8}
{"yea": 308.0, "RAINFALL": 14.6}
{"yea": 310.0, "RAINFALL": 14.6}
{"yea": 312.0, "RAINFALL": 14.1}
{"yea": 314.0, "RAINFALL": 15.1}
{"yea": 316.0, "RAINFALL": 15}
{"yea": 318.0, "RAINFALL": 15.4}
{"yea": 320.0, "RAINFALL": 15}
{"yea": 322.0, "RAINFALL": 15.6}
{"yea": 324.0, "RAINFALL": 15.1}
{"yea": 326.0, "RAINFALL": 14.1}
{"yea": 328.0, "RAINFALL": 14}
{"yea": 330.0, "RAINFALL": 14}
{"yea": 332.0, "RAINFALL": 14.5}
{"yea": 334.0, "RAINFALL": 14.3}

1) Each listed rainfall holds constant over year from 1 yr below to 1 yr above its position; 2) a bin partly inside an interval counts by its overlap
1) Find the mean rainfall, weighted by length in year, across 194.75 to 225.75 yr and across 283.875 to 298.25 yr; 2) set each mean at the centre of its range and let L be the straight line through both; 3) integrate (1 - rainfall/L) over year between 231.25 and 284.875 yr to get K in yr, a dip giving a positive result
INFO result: 7.5 yr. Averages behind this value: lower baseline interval 13.5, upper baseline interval 14.1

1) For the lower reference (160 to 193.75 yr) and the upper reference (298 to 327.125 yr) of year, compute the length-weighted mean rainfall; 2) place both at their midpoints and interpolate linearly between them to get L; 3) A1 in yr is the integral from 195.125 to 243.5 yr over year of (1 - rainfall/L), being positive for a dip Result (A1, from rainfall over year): 3.6 yr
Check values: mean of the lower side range 15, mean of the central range 13.8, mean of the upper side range 14.8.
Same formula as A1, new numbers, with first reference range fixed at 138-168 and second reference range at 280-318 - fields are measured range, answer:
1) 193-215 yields 2.6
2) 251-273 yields 7.1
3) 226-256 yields 1.3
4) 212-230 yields 0.7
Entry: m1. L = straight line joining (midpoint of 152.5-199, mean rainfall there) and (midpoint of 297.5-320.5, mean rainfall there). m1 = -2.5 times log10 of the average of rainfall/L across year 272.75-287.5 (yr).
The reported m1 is 0.21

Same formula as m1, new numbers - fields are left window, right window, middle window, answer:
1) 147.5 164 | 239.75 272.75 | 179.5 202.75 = -0.02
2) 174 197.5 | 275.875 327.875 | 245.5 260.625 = 0.16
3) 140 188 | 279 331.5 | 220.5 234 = 0.03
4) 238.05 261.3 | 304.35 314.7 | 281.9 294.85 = 0.00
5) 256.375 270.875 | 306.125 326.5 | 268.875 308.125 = -0.11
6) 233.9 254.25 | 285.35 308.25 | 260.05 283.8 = 0.38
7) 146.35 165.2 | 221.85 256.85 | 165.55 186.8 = -0.03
